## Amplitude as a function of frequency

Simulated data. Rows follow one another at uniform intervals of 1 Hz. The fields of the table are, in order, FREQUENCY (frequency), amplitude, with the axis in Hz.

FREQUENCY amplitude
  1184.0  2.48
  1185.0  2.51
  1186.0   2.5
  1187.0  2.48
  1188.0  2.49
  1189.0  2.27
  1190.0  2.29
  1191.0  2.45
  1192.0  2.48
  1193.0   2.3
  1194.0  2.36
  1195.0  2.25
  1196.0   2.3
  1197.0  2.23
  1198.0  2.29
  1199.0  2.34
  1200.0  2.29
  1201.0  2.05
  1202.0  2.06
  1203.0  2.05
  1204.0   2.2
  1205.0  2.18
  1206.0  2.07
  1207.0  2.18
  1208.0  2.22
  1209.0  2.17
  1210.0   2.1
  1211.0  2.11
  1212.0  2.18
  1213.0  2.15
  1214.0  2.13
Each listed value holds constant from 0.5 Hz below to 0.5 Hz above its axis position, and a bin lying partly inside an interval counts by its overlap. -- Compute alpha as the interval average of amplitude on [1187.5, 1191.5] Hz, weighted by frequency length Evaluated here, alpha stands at 2.38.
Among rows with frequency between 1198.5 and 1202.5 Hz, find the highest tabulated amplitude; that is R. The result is 2.34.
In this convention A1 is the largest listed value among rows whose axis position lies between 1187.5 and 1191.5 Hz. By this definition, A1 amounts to 2.49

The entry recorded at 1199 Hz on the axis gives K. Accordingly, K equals 2.34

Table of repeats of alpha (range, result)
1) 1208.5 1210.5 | 2.13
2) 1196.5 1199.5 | 2.29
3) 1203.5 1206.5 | 2.15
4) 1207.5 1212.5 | 2.16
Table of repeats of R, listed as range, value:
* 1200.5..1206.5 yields 2.2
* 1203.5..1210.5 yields 2.22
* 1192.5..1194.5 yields 2.36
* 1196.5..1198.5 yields 2.29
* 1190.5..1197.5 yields 2.48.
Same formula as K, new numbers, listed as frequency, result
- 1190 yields 2.29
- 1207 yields 2.18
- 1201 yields 2.05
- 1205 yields 2.18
